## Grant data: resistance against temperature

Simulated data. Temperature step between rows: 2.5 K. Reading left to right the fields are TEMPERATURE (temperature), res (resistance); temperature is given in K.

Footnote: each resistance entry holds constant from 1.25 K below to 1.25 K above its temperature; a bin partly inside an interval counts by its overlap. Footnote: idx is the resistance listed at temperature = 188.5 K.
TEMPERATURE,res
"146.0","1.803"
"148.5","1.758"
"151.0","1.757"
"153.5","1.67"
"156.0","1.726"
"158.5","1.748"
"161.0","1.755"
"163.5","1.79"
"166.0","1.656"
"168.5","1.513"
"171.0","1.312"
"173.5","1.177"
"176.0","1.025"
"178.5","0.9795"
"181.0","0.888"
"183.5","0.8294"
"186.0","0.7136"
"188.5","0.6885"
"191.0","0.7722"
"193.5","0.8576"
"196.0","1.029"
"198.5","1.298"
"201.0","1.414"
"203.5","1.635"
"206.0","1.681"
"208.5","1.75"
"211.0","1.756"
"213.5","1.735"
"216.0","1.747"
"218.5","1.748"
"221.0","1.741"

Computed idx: 0.6885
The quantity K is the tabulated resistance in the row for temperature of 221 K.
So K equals 1.741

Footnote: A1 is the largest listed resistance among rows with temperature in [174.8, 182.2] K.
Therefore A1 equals 1.025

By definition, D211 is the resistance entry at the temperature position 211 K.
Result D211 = 1.756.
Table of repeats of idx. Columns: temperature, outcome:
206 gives 1.681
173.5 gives 1.177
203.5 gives 1.635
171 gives 1.312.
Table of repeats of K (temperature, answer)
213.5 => 1.735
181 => 0.888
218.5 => 1.748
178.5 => 0.9795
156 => 1.726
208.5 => 1.75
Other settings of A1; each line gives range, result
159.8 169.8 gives 1.79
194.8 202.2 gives 1.414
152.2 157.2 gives 1.726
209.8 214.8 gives 1.756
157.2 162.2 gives 1.755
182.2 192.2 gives 0.8294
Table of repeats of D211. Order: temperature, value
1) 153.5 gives 1.67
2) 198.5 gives 1.298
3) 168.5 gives 1.513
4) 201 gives 1.414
